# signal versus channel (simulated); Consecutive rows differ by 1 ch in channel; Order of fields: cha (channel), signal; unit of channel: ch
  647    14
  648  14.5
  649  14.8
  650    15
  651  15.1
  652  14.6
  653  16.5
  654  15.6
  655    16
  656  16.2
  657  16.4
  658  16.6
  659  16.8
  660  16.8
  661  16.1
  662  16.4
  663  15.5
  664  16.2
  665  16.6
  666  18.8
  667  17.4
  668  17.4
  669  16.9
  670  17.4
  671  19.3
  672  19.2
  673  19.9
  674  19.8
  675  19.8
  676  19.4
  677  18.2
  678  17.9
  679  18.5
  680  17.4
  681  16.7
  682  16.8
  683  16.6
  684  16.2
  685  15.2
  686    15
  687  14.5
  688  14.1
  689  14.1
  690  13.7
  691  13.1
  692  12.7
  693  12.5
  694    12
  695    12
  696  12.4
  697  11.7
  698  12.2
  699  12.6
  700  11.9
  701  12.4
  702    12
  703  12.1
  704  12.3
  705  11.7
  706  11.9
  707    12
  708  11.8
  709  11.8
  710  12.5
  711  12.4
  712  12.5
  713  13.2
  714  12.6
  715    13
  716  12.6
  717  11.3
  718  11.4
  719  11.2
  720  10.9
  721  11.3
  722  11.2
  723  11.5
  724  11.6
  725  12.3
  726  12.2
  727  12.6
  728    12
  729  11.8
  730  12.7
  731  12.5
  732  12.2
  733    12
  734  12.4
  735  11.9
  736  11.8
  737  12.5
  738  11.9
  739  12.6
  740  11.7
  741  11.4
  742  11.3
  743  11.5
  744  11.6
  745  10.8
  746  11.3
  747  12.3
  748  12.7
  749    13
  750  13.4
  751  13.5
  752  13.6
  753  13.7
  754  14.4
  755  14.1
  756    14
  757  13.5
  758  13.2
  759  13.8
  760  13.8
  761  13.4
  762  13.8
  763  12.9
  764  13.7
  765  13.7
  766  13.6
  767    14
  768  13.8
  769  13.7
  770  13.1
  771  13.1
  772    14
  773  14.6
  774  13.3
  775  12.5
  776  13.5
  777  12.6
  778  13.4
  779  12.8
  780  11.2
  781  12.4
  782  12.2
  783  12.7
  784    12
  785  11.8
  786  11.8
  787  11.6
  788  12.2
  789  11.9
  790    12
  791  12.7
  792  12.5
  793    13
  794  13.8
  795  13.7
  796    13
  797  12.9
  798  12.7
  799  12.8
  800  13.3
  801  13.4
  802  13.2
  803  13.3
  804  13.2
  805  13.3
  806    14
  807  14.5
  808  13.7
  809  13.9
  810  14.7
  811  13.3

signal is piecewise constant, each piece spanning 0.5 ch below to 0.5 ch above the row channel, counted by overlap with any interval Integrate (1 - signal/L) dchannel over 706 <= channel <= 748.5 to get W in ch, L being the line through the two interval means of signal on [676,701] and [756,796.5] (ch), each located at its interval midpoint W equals 5.8 ch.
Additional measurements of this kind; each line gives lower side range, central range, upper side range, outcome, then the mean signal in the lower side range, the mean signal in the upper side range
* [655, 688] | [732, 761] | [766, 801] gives 3.3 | 17.2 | 12.9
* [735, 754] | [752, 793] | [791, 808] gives -0.9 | 12.3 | 13.3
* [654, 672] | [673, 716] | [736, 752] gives 2.8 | 16.9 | 12.1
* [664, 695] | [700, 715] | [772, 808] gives 3.2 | 16.5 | 12.9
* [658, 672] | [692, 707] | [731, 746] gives 2.6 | 17.1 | 11.8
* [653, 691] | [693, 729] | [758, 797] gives 7.9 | 16.8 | 13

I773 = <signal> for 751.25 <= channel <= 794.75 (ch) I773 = 13.1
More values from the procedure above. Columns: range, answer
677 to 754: 12.8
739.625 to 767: 13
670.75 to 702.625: 15.3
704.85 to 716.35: 12.3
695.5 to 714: 12.2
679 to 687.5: 16.2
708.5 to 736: 12.1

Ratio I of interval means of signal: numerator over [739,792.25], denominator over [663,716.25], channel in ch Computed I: 0.87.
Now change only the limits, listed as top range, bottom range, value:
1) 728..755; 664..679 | 0.67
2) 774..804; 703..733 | 1.05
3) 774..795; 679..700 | 0.88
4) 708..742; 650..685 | 0.70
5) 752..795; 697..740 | 1.09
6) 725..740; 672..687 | 0.69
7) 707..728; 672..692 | 0.72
